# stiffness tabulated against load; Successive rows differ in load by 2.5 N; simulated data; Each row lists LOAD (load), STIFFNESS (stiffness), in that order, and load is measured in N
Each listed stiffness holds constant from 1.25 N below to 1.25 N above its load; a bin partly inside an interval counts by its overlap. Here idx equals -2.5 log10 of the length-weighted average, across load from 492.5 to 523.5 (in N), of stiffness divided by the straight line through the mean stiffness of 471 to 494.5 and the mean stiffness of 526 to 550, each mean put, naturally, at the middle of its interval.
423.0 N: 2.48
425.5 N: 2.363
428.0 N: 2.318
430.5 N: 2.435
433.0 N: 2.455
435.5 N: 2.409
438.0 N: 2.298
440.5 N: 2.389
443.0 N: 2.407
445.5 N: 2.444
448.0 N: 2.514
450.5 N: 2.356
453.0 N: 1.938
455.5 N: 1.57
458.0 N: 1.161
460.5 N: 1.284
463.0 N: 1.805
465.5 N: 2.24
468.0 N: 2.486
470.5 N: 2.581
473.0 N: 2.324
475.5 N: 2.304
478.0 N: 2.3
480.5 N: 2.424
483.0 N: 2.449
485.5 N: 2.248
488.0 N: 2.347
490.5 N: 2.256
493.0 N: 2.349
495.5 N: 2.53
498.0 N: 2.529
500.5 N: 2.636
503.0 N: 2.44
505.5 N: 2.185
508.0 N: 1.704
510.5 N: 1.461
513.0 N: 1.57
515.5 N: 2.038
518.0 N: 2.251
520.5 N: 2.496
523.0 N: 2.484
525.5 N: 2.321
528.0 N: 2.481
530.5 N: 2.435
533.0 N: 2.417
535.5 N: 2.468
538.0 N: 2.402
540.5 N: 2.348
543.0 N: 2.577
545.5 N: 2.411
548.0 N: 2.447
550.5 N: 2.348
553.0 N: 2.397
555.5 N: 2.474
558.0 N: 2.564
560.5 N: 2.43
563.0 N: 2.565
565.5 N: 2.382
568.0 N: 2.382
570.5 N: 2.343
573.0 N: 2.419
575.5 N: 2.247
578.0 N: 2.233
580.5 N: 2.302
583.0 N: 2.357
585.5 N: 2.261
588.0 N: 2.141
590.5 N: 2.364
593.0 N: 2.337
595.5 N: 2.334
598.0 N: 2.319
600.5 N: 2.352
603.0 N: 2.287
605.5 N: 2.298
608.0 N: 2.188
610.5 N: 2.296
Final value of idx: 0.09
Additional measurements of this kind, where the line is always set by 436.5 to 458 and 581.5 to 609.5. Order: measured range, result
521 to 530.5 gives -0.09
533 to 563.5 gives -0.09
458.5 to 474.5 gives 0.06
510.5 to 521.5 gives 0.12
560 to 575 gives -0.06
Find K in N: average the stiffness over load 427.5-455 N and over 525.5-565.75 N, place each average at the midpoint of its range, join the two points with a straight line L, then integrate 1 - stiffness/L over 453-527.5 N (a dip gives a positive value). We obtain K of 7.0 N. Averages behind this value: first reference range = 2.34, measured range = 2.16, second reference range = 2.44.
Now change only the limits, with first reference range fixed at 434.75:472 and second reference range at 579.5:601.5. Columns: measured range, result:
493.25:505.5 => -1.7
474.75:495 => -1.7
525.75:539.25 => -1.2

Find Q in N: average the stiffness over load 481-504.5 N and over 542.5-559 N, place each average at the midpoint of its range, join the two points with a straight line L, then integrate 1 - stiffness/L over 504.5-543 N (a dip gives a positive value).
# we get 3.5 N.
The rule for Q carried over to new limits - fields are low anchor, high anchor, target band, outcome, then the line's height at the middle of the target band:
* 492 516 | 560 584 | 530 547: -1.4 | 2.26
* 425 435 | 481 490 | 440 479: 4.0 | 2.37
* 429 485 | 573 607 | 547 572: -1.7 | 2.28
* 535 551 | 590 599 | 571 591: 0.6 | 2.36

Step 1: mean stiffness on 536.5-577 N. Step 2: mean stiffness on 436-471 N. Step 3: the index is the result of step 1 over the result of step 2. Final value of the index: 1.15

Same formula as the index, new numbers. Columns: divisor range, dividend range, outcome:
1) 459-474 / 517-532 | 1.15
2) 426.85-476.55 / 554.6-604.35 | 1.08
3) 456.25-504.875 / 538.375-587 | 1.07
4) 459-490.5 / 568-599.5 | 1.04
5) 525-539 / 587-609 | 0.95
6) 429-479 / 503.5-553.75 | 1.04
